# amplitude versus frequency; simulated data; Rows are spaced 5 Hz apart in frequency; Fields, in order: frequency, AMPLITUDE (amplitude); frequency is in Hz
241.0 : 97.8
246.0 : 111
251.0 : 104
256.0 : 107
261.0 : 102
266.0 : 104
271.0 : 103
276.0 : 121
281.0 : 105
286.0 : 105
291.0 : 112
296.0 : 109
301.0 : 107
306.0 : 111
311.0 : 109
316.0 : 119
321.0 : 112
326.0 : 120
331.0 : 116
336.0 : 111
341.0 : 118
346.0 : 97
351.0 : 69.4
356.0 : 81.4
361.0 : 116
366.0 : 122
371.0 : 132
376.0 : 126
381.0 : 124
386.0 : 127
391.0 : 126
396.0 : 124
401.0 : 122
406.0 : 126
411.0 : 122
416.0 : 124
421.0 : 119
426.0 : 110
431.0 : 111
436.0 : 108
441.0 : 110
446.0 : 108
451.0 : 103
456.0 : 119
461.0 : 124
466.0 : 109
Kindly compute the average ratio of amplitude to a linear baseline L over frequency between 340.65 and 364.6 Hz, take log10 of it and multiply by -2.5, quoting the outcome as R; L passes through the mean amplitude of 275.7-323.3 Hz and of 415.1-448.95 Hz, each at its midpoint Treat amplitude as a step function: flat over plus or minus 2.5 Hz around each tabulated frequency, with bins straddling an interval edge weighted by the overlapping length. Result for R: 0.16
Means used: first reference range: 111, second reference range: 112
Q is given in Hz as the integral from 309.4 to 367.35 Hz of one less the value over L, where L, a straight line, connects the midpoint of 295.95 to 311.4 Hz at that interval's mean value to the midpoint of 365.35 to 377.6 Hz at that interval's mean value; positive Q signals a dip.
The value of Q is 5.28 Hz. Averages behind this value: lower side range 109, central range 107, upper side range 127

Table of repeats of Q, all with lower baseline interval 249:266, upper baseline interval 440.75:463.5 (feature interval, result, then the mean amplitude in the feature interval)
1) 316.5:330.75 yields -1.2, 116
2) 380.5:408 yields -3.6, 125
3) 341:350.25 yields 0.9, 97.5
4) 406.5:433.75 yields -1.5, 118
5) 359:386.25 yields -3.7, 124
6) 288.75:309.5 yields -0.7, 110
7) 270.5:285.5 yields -0.7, 110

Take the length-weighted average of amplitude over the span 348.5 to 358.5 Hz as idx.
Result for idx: 75.4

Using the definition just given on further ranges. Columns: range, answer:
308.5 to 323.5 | 113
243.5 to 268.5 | 106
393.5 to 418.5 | 124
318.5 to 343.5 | 115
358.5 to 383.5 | 124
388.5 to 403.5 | 124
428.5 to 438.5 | 110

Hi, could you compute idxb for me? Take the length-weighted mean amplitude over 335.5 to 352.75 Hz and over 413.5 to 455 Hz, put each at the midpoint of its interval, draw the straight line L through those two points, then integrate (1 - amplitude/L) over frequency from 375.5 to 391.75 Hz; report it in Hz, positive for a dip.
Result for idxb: -3.3 Hz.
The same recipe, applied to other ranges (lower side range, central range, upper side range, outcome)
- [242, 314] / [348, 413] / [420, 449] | -4.2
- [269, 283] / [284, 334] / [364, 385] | 1.5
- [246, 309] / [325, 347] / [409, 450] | -0.6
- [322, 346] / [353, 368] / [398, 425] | 1.5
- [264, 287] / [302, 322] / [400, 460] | -0.5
